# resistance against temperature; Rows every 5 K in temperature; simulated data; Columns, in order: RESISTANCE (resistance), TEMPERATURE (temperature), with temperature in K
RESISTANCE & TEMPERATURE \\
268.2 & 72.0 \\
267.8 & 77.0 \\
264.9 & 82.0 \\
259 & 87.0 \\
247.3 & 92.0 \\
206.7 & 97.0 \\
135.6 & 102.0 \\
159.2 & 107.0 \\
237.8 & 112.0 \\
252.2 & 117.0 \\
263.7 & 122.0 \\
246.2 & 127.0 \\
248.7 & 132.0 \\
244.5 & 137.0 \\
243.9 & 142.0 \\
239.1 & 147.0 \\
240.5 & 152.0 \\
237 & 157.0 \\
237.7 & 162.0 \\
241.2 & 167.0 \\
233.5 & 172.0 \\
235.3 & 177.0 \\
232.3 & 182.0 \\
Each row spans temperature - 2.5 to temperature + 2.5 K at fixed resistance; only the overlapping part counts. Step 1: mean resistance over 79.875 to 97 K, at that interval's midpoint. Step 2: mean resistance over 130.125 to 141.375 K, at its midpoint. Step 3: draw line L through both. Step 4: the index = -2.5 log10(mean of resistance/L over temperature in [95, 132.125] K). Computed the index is 0.14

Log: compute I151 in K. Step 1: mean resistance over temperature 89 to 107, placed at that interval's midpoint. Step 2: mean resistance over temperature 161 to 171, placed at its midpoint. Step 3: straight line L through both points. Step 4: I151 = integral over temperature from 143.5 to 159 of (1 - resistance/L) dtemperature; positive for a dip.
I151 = -0.7 K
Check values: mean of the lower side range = 193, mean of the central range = 239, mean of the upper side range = 239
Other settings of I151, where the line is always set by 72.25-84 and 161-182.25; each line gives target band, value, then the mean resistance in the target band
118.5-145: 0.0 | 249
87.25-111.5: 5.8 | 198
